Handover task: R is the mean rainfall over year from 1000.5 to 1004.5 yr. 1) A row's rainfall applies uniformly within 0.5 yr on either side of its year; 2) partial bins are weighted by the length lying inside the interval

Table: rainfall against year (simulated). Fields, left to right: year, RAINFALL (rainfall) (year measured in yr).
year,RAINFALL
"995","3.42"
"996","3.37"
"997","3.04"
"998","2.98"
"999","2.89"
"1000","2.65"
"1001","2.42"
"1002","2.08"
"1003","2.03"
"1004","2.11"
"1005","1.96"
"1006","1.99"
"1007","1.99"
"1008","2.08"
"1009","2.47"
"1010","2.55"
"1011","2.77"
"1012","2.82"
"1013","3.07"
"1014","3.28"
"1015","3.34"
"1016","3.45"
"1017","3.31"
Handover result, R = 2.16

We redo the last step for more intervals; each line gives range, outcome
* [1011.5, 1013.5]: 2.94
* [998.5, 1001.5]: 2.65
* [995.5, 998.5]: 3.13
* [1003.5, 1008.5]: 2.03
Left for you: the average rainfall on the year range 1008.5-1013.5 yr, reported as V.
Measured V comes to 2.74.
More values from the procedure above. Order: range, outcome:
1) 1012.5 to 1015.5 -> 3.23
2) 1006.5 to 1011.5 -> 2.37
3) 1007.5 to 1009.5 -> 2.28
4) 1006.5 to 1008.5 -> 2.04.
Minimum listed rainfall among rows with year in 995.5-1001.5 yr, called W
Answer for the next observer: 2.42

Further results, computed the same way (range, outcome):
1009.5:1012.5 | 2.55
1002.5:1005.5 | 1.96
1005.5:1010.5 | 1.99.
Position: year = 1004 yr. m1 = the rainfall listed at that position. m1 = 2.11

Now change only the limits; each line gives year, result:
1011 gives 2.77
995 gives 3.42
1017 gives 3.31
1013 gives 3.07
